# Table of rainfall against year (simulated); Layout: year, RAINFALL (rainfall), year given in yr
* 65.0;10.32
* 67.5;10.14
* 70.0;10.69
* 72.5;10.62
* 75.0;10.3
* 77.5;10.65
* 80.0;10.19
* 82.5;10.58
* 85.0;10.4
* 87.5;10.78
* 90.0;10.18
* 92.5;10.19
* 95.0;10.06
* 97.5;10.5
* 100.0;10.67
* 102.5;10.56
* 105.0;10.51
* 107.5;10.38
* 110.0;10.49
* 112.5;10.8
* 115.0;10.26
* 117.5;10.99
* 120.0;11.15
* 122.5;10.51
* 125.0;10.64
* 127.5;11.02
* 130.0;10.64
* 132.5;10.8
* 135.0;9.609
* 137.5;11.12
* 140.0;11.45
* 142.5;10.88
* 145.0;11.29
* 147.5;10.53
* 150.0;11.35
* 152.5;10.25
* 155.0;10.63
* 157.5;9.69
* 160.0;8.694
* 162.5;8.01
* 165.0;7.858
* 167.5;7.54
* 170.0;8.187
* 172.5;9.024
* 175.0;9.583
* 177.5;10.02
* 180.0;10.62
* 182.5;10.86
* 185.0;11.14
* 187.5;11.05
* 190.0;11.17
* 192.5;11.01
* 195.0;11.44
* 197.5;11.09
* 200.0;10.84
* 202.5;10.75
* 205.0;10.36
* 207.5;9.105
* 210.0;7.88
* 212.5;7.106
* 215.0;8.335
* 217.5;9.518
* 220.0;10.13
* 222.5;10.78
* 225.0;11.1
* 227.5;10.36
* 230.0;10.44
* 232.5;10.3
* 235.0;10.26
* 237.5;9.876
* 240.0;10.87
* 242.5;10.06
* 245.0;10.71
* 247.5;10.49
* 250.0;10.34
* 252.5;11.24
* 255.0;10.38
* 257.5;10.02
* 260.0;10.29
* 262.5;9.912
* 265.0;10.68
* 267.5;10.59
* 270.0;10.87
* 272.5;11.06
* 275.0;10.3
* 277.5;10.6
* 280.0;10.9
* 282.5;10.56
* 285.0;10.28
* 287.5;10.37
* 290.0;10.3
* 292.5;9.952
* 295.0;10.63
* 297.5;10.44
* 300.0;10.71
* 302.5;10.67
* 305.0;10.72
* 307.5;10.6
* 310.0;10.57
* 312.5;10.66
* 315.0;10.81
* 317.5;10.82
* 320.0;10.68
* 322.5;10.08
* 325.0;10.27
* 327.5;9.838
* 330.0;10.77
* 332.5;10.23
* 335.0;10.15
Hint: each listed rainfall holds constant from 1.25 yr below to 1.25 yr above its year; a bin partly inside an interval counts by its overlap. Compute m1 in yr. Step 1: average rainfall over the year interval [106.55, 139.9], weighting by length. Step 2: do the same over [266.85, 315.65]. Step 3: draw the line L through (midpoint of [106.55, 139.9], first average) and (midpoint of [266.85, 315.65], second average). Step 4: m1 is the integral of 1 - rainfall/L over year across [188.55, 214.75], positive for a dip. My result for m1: 1.5 yr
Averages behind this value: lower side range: 10.7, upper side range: 10.6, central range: 10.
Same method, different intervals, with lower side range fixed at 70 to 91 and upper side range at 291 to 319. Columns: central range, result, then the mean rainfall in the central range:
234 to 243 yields 0.2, 10.3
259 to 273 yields 0.0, 10.5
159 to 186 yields 3.4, 9.22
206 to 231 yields 2.6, 9.47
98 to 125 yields -0.3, 10.6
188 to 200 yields -0.7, 11.1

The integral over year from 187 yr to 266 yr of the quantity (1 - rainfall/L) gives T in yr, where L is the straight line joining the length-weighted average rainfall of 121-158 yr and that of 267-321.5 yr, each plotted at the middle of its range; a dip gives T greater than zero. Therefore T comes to 3.0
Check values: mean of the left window 10.7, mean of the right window 10.6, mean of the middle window 10.2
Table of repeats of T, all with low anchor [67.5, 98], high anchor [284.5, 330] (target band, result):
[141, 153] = -0.5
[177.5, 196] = -0.9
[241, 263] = 0.1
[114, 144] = -1.0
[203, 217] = 2.3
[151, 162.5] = 0.9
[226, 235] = 0.1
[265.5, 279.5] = -0.3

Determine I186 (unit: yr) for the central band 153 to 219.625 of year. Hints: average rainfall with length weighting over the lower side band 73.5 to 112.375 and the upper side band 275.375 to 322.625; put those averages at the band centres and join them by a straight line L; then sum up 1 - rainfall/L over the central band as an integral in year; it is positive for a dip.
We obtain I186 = 5.1 yr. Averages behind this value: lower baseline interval 10.4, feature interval 9.69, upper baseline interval 10.6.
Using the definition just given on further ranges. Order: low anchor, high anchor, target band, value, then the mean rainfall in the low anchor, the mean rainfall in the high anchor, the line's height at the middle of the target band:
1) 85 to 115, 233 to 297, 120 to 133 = -0.38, 10.5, 10.5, 10.5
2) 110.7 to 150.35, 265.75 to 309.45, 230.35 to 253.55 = 0.39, 10.8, 10.6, 10.6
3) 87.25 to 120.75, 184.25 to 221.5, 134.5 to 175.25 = 2.11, 10.5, 10.1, 10.3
